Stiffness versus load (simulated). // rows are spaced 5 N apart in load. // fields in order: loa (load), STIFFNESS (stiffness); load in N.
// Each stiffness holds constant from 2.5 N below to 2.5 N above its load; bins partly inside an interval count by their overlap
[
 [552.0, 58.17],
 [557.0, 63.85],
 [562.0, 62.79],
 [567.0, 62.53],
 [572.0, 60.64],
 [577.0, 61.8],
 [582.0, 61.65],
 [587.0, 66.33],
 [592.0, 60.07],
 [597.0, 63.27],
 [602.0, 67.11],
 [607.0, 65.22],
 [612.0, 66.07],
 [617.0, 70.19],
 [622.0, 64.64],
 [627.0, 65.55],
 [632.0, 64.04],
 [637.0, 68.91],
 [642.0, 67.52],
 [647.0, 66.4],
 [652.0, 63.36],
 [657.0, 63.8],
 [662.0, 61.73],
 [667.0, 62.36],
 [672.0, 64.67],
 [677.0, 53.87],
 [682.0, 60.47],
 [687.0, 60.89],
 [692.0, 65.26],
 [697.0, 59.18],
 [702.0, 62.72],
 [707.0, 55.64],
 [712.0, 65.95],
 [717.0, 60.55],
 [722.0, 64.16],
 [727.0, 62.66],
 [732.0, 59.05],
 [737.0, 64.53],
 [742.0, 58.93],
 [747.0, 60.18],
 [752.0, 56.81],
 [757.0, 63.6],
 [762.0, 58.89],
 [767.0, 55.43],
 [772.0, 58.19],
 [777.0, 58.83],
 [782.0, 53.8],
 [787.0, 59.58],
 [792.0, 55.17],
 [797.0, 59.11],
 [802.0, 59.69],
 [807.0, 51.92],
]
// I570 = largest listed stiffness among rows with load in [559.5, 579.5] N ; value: 62.79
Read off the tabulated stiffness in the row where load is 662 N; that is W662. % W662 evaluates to 61.73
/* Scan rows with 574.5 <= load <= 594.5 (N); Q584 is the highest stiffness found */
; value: 66.33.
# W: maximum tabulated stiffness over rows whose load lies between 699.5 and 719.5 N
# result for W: 65.95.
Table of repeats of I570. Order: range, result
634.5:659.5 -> 68.91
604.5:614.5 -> 66.07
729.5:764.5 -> 64.53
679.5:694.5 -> 65.26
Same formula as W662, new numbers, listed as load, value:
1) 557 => 63.85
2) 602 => 67.11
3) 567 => 62.53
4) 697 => 59.18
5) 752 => 56.81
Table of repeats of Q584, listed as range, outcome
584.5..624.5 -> 70.19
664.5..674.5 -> 64.67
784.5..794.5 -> 59.58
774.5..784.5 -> 58.83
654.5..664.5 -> 63.8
